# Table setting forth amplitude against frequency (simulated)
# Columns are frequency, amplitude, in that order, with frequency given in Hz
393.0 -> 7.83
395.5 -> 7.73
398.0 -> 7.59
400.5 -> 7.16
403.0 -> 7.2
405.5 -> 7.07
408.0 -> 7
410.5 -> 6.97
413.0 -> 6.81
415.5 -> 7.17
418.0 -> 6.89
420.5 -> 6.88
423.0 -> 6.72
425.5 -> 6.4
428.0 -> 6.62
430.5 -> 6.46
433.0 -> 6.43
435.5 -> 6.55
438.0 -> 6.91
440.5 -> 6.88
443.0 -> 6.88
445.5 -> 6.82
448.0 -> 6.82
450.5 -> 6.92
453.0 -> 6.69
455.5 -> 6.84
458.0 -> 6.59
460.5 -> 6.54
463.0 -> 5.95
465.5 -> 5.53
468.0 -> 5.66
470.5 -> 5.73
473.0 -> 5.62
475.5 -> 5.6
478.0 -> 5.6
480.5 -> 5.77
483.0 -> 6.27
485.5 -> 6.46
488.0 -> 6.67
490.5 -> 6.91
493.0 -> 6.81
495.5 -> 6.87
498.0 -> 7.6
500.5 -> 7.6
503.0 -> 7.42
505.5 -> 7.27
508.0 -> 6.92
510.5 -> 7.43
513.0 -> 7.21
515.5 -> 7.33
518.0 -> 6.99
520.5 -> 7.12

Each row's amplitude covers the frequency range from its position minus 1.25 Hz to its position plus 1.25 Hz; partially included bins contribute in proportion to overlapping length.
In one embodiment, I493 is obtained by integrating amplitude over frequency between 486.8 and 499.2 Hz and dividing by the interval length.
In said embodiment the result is 6.97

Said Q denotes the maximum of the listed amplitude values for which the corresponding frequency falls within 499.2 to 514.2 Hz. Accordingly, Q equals 7.6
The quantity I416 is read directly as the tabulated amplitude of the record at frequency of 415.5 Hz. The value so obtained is 7.17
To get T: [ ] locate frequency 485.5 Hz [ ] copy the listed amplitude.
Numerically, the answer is 6.46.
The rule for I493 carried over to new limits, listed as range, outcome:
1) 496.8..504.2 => 7.54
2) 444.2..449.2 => 6.82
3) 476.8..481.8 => 5.69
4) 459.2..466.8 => 6.01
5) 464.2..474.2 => 5.64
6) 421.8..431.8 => 6.55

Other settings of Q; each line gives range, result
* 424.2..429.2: 6.62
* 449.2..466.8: 6.92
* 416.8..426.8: 6.89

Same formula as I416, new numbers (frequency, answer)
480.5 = 5.77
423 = 6.72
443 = 6.88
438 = 6.91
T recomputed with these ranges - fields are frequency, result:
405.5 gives 7.07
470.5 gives 5.73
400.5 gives 7.16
